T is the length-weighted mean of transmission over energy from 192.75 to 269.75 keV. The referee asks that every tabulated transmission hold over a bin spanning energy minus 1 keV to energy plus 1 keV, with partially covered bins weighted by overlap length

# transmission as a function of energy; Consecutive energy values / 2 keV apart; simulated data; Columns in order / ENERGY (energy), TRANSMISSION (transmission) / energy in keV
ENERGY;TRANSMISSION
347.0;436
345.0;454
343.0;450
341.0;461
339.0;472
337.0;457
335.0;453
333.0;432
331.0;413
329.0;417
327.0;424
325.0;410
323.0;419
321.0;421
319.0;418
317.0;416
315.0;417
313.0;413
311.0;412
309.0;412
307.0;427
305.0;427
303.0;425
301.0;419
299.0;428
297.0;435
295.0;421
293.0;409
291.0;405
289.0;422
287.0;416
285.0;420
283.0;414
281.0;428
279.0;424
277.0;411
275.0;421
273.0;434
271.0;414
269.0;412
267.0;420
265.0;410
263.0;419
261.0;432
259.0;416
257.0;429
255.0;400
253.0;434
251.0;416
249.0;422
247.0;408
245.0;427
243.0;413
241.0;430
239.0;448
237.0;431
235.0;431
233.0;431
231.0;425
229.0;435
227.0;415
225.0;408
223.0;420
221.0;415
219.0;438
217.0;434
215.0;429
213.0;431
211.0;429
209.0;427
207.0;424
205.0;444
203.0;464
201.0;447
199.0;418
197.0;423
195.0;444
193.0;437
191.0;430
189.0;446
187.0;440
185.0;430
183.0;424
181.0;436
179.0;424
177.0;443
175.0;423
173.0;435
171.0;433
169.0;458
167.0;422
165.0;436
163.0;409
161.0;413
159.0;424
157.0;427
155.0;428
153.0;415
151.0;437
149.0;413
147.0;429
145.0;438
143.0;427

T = 427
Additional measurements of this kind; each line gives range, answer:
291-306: 422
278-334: 419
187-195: 439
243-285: 419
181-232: 431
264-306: 420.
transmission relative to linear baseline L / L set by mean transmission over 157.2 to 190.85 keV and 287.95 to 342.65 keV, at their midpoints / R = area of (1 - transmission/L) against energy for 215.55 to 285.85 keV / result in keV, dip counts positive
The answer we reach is 0.92 keV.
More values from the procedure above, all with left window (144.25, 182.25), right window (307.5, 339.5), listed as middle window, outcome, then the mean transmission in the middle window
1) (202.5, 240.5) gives -0.26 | 430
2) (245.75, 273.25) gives 0.49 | 419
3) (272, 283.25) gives 0.09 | 423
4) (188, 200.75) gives -0.18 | 434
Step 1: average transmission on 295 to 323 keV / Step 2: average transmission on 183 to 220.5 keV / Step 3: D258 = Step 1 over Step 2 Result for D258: 0.97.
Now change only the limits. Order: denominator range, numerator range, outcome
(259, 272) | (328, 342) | 1.06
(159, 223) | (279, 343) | 0.98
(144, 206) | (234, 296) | 0.97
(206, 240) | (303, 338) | 0.99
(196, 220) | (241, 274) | 0.97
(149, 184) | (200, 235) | 1.01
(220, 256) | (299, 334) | 0.99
